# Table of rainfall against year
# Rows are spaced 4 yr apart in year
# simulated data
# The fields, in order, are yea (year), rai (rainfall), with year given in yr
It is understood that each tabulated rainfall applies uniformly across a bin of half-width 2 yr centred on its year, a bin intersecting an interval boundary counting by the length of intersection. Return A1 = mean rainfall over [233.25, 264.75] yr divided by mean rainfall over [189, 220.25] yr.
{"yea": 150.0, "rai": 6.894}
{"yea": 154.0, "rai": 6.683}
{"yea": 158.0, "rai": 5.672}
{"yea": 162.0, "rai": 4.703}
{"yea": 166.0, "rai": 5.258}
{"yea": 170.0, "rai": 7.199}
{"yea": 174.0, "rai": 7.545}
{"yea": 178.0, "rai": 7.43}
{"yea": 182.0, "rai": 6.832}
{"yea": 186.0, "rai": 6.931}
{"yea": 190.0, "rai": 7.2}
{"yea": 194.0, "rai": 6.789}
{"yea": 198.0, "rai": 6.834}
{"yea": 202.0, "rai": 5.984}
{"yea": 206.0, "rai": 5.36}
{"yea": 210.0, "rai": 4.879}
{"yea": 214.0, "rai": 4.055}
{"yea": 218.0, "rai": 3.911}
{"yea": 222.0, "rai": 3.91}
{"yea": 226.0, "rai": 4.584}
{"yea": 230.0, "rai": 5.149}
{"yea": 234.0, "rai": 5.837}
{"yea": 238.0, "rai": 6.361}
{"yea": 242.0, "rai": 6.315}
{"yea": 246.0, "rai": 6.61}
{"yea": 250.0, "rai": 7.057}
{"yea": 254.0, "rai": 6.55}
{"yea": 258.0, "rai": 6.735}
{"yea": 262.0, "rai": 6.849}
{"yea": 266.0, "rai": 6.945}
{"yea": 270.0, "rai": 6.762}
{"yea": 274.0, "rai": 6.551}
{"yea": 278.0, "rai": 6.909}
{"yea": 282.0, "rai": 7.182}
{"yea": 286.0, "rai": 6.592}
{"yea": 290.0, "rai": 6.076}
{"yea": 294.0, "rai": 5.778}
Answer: 1.18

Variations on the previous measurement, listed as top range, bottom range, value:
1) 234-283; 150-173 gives 1.10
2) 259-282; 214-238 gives 1.43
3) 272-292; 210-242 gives 1.35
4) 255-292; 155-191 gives 1.03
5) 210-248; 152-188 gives 0.80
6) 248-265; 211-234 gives 1.52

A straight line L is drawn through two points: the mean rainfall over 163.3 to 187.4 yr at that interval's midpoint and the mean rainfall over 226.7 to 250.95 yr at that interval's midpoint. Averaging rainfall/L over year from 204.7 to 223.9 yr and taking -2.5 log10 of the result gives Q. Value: 0.40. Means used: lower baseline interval 6.8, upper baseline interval 6.1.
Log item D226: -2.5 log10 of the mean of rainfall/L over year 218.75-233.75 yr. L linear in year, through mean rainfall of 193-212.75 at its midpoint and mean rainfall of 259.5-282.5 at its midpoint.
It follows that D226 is 0.31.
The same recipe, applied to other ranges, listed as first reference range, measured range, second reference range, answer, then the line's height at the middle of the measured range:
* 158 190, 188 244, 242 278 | 0.20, 6.64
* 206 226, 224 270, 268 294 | -0.16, 5.43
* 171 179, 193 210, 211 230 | -0.08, 5.6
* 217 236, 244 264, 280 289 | -0.19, 5.7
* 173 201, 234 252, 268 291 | 0.05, 6.83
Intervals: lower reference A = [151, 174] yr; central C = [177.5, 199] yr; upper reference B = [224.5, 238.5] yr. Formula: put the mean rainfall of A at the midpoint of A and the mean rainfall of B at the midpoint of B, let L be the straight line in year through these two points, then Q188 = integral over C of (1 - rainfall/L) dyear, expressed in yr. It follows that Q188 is -4.2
